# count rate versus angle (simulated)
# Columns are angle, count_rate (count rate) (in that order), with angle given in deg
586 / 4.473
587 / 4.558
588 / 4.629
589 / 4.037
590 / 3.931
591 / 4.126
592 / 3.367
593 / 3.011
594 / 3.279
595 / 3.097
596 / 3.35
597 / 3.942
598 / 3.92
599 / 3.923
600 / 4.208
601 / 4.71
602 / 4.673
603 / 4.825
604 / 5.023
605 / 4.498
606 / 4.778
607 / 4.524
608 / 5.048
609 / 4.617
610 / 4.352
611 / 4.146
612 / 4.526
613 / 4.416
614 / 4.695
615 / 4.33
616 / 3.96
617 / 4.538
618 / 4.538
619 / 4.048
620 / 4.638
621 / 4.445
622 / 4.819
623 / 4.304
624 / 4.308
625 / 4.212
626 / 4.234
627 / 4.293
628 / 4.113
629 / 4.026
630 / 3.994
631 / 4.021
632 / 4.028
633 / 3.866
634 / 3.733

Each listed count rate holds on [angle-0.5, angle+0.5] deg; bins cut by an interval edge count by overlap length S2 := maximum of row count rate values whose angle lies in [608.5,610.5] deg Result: 4.617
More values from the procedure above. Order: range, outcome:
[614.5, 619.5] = 4.538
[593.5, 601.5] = 4.71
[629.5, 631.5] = 4.021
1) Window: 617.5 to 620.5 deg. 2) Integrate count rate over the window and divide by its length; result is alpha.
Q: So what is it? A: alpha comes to 4.41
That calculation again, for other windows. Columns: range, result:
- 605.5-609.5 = 4.74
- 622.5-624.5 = 4.31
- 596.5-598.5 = 3.93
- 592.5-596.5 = 3.18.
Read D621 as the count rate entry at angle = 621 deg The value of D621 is 4.445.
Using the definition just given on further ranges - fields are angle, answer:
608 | 5.048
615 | 4.33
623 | 4.304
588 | 4.629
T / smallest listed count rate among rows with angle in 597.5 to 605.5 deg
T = 3.92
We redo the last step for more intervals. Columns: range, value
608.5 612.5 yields 4.146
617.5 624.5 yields 4.048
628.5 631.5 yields 3.994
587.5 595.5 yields 3.011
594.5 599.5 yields 3.097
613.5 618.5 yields 3.96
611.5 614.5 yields 4.416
